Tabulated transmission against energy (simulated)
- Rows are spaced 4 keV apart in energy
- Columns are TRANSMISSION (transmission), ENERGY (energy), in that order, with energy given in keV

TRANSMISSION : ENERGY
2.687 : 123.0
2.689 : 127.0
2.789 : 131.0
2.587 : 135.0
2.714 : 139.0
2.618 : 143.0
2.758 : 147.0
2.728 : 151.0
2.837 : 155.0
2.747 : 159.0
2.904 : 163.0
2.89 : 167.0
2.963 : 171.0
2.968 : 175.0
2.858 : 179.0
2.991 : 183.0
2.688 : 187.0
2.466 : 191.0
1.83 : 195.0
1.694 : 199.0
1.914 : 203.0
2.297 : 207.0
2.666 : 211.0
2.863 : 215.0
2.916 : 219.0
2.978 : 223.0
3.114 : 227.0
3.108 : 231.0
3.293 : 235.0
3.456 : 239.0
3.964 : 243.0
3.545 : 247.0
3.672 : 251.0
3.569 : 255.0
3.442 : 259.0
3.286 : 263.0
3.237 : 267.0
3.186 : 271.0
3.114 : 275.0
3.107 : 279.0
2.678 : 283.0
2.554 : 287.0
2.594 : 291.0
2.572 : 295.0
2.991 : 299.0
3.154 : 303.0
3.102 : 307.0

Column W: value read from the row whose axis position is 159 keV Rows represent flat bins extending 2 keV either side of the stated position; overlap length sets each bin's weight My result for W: 2.747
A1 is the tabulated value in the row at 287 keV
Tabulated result 2.554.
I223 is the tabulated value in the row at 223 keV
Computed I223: 2.978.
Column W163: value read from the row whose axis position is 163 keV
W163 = 2.904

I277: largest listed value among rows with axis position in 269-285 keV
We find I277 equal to 3.186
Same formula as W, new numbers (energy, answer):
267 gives 3.237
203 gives 1.914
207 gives 2.297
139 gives 2.714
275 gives 3.114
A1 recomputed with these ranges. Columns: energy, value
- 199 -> 1.694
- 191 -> 2.466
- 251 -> 3.672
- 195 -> 1.83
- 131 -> 2.789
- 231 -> 3.108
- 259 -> 3.442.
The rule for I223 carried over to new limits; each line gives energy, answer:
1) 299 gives 2.991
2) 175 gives 2.968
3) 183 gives 2.991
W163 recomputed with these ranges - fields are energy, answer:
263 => 3.286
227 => 3.114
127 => 2.689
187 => 2.688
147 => 2.758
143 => 2.618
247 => 3.545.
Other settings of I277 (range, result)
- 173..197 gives 2.991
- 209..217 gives 2.863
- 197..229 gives 3.114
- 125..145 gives 2.789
